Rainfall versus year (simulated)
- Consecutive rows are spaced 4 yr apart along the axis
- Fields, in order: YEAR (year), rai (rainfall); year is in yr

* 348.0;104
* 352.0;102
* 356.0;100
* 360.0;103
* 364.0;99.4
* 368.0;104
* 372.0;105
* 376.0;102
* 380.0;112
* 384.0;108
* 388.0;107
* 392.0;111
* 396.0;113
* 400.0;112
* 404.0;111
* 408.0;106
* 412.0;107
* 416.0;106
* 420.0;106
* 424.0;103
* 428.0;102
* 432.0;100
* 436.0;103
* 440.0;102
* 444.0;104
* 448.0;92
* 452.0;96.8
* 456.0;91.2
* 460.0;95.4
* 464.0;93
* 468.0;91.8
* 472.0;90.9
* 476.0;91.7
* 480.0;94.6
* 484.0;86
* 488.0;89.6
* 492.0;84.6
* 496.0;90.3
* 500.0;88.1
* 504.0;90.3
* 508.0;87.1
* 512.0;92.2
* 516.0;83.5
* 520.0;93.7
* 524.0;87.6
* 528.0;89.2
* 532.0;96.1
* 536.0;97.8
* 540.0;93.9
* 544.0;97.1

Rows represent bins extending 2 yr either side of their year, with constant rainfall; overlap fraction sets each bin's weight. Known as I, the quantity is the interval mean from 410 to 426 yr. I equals 106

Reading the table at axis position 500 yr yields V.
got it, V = 88.1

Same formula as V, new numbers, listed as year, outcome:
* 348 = 104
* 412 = 107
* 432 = 100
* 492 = 84.6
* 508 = 87.1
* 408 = 106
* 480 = 94.6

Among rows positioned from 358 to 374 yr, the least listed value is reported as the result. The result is 99.4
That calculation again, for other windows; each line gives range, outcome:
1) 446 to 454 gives 92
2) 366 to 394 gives 102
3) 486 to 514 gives 84.6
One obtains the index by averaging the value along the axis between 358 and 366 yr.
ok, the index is 101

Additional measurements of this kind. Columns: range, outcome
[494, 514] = 89.6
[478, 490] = 90.1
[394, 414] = 110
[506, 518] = 87.6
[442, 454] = 97.6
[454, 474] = 92.5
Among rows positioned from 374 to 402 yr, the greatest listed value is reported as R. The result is 113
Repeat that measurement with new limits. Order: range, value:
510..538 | 97.8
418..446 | 106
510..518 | 92.2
